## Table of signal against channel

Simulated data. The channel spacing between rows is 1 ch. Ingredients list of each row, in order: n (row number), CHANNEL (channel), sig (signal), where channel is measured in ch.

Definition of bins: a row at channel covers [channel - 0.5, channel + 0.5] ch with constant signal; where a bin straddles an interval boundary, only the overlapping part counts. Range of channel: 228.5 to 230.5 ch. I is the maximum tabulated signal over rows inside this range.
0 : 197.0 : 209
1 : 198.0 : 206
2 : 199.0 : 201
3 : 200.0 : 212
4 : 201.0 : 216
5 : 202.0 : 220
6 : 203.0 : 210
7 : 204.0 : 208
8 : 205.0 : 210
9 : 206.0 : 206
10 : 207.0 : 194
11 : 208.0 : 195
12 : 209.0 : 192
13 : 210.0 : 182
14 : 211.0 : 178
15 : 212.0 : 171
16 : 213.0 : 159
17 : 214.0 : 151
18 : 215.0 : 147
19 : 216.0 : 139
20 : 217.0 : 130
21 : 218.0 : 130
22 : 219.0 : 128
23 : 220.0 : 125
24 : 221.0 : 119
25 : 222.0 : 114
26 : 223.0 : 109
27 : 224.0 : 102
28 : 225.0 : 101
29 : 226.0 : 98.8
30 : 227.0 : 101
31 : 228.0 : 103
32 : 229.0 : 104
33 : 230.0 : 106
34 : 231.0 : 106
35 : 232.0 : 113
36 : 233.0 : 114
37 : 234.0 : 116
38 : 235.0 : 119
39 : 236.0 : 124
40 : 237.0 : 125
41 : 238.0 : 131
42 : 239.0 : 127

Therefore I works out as 106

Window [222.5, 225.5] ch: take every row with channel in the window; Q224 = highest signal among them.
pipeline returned 109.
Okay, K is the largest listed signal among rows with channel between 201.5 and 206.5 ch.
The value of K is 220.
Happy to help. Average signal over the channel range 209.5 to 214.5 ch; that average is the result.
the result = 168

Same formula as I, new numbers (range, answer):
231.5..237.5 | 125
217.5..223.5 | 130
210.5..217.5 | 178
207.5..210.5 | 195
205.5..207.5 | 206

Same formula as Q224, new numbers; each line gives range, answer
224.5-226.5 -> 101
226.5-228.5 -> 103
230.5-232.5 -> 113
